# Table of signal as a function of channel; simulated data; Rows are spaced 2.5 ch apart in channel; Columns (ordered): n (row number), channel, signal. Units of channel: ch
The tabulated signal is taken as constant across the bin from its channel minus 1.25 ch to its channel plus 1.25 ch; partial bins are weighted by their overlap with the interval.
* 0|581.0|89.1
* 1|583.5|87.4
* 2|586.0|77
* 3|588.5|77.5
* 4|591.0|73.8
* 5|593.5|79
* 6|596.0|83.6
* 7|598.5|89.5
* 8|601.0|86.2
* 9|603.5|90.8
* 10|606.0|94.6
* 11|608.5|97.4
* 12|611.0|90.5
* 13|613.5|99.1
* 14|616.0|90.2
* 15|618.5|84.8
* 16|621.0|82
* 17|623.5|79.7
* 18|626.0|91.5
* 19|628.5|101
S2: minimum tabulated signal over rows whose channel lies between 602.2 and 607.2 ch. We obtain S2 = 90.8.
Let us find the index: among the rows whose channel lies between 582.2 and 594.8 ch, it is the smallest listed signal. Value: 73.8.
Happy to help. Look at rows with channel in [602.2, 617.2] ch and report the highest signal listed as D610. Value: 99.1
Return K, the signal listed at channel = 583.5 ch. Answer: 87.4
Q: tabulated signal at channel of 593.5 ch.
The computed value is 79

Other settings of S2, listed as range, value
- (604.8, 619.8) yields 84.8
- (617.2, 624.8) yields 79.7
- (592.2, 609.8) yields 79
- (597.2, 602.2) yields 86.2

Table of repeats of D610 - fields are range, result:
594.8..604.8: 90.8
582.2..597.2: 87.4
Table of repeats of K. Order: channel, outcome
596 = 83.6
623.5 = 79.7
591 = 73.8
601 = 86.2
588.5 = 77.5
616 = 90.2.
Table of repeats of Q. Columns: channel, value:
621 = 82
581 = 89.1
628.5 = 101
